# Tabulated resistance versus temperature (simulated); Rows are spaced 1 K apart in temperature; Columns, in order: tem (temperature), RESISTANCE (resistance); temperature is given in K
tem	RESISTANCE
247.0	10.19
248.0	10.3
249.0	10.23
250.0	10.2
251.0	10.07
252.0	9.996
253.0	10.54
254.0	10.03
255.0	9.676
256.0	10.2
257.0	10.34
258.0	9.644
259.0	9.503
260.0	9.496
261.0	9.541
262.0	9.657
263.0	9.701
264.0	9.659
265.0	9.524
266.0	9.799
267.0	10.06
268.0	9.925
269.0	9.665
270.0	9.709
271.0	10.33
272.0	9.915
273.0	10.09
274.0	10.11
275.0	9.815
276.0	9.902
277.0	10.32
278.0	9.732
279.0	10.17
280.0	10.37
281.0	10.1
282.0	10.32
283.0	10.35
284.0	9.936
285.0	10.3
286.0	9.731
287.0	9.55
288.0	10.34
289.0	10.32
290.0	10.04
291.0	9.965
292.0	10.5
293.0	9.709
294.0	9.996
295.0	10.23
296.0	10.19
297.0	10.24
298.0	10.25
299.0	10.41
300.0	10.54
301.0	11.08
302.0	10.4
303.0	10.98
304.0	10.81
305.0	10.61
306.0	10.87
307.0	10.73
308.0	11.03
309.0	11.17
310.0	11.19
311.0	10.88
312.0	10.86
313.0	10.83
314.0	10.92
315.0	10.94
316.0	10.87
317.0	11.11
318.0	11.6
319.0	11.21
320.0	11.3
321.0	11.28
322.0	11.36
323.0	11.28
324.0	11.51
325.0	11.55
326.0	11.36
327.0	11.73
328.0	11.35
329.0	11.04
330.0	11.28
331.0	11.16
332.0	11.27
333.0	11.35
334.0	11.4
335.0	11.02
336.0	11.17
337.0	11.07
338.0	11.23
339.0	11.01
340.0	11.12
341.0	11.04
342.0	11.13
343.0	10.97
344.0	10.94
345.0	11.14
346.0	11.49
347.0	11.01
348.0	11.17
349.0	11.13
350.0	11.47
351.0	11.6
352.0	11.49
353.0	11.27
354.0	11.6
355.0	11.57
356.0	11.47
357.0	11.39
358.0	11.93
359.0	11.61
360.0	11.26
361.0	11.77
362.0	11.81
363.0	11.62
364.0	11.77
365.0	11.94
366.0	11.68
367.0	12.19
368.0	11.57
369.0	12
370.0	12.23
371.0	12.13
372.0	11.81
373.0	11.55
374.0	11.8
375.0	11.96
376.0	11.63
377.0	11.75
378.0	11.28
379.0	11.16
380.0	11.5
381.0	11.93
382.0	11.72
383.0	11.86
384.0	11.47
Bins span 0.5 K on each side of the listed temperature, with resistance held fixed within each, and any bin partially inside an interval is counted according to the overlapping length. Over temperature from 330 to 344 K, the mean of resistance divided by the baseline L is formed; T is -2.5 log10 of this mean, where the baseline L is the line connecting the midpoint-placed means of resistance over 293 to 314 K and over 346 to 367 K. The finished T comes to 0.006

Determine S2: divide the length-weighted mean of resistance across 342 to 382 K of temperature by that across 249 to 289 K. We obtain 1.2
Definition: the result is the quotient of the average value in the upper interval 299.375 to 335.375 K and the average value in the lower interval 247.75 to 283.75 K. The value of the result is 1.1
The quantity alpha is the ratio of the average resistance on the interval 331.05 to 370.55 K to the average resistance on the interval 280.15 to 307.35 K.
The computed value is 1.11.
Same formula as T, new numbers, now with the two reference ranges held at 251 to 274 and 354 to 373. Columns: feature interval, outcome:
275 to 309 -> 0.01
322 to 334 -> -0.03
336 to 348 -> 0.02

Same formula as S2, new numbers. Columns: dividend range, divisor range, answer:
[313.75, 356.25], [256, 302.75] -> 1.12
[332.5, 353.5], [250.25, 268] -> 1.14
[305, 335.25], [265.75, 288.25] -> 1.11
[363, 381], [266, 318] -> 1.13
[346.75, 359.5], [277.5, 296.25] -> 1.13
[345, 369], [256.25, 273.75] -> 1.18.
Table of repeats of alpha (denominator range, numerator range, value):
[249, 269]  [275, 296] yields 1.02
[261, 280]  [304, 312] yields 1.10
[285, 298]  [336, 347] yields 1.10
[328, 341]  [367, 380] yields 1.05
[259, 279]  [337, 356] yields 1.14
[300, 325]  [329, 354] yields 1.02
